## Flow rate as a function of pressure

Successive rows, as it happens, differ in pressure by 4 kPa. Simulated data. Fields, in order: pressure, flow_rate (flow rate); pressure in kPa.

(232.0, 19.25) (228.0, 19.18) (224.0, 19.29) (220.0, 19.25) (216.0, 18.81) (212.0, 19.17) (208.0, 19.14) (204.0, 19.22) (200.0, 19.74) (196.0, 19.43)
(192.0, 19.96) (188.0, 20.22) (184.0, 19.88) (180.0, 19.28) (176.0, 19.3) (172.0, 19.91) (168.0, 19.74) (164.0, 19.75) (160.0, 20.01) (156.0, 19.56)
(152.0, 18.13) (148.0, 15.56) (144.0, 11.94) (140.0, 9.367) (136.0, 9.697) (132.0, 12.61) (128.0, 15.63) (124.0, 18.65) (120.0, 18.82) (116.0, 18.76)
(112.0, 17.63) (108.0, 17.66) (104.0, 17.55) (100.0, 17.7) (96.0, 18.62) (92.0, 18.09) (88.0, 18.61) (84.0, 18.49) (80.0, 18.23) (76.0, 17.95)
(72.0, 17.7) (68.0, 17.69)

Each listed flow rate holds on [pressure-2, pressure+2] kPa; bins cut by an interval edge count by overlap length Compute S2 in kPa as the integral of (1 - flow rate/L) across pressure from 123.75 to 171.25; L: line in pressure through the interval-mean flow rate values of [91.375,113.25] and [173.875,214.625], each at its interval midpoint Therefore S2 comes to 7.2 kPa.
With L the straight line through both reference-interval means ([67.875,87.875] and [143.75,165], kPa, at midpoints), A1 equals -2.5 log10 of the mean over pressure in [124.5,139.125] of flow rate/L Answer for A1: 0.35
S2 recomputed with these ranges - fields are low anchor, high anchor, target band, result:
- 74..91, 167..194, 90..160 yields 9.5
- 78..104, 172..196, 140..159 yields 3.4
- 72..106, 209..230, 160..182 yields -1.0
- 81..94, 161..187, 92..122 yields 0.9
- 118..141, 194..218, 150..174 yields -4.5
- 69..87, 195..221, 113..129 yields 0.3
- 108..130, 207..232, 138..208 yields 1.0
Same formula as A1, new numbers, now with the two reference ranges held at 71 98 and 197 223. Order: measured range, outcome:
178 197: -0.040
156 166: -0.054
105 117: 0.033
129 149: 0.495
